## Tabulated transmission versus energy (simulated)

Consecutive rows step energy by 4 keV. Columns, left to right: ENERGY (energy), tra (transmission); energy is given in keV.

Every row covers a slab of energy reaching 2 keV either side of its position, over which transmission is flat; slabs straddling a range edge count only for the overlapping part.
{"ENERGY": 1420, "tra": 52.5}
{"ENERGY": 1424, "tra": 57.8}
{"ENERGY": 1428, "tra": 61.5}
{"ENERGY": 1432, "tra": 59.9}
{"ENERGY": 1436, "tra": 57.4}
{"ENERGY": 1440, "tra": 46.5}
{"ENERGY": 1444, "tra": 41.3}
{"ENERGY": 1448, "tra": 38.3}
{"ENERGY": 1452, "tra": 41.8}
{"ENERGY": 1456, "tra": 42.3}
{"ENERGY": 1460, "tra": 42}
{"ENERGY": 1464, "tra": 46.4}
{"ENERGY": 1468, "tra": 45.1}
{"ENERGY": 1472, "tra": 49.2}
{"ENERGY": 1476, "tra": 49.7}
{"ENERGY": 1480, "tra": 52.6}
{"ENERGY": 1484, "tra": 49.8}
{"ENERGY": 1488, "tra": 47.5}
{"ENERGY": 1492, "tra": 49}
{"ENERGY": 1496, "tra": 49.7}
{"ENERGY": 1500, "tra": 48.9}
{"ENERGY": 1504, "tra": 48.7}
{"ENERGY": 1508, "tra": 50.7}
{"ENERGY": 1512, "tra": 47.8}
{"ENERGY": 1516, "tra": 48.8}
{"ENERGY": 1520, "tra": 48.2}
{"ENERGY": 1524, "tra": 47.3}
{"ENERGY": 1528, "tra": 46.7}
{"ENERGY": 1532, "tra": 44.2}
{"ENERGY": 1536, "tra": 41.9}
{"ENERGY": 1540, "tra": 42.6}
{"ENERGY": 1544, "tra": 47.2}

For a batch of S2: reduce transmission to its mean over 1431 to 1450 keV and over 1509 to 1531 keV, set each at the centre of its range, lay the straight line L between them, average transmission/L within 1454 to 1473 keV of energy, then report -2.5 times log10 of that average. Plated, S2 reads 0.08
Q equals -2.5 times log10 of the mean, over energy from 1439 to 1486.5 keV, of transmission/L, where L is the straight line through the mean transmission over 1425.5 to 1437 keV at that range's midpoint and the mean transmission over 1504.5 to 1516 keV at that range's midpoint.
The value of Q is 0.21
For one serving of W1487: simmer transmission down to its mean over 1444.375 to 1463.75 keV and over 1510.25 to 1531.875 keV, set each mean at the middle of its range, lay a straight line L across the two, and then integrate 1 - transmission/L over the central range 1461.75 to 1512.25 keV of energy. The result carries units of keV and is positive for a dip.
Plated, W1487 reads -5.0 keV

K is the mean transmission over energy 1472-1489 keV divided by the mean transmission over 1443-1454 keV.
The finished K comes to 1.24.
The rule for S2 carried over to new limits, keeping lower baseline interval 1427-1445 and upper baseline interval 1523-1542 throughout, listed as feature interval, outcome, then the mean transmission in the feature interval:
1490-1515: -0.04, 49.1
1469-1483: -0.01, 50.1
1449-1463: 0.22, 42.1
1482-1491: 0.00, 48.7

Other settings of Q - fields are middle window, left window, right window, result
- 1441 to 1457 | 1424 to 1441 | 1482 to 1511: 0.31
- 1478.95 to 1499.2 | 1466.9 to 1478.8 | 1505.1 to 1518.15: -0.02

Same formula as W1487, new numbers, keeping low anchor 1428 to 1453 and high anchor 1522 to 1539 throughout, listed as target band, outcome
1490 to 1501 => -0.66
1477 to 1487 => -0.77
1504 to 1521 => -1.19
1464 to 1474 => 0.13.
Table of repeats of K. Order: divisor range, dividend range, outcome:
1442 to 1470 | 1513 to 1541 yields 1.08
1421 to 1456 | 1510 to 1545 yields 0.92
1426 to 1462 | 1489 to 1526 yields 1.02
